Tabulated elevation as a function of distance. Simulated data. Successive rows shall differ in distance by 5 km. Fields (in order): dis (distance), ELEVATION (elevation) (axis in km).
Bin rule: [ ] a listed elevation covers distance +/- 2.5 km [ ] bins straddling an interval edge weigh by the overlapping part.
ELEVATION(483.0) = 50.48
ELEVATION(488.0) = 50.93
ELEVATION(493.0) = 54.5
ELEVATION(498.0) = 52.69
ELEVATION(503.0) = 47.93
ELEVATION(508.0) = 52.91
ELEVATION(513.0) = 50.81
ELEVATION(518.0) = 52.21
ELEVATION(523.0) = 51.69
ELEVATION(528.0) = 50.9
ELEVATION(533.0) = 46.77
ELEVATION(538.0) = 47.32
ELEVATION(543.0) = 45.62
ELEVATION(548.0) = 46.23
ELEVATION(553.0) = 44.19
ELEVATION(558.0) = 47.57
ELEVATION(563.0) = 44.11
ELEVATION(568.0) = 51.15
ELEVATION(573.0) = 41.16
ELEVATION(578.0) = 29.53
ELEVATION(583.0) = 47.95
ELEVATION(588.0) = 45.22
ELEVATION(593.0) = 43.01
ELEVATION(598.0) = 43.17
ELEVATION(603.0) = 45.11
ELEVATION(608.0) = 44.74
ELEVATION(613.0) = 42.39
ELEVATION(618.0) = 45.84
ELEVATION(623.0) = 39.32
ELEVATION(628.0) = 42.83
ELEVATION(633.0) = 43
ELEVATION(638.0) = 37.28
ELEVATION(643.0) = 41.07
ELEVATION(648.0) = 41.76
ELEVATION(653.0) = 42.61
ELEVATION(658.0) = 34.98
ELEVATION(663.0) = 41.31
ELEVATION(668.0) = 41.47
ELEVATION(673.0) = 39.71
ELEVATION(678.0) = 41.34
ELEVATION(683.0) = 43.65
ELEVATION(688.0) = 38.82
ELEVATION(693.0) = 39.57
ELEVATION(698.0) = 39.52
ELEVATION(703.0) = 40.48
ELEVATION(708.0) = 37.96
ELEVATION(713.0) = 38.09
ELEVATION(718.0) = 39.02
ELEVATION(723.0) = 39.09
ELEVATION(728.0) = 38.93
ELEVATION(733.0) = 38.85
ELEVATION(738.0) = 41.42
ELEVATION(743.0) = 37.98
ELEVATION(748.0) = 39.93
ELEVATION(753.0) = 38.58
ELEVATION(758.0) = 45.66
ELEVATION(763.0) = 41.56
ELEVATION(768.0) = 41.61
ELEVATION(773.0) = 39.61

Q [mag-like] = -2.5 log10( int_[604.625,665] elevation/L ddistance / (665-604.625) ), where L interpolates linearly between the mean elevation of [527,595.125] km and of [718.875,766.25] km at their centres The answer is 0.040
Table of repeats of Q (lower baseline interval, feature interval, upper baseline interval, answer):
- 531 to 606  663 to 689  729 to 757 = 0.010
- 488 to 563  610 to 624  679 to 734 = 0.035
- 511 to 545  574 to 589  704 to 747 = 0.151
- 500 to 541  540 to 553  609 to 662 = 0.055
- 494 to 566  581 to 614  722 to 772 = 0.039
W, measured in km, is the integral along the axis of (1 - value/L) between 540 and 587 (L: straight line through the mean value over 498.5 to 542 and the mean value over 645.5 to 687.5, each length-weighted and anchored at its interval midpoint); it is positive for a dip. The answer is 3.1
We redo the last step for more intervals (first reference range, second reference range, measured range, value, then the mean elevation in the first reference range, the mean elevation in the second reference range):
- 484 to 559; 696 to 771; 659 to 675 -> 1.0 km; 49.5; 39.9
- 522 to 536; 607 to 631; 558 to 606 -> 2.1 km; 49.5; 42.9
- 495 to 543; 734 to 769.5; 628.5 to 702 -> 6.3 km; 50.2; 40.9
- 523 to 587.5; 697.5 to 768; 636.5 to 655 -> 0.8 km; 45.5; 39.9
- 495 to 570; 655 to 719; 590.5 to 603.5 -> 0.4 km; 48.8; 39.7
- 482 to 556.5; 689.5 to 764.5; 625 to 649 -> 1.6 km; 49.6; 39.7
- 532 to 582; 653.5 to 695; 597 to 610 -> -0.5 km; 44.4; 40.2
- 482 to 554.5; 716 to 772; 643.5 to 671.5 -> 2.2 km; 49.7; 40.2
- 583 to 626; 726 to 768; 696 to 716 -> 1.2 km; 43.8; 40.5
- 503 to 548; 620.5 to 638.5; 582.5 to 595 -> -0.2 km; 49.5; 41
